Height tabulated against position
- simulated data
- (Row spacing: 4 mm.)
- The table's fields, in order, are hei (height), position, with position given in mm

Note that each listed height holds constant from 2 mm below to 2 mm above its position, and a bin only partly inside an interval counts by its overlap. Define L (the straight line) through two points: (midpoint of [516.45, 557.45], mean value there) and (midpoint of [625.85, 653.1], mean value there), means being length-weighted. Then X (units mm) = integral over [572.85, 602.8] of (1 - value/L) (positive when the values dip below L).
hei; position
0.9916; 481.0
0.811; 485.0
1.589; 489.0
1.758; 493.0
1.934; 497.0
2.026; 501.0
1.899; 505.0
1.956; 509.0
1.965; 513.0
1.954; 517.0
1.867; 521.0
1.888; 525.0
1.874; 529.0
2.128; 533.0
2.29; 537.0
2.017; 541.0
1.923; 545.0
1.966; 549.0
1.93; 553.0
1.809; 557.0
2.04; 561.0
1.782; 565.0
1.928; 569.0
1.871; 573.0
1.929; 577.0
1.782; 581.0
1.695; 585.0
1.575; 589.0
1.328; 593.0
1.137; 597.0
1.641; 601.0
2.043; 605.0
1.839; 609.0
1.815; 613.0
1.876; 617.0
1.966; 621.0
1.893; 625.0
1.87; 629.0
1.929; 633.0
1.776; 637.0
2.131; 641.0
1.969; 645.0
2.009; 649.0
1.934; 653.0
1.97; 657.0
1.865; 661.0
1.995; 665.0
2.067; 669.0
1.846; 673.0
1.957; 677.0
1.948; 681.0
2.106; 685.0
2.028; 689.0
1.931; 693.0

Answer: 5.4 mm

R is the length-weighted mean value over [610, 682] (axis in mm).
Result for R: 1.93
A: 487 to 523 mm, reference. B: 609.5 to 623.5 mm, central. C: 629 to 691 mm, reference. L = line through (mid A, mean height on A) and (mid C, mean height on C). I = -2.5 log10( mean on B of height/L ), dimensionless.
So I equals 0.035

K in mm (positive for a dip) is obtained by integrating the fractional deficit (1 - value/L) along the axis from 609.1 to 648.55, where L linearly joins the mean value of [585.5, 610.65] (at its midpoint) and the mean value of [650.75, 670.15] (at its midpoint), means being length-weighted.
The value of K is -3.07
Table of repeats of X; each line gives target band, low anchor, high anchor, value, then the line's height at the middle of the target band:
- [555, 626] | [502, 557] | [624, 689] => 6.9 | 1.96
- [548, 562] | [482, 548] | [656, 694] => -0.3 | 1.88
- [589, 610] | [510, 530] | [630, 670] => 3.9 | 1.94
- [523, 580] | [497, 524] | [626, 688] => -0.2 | 1.95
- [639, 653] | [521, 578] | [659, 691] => -0.4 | 1.97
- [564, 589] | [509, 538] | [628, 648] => 1.9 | 1.96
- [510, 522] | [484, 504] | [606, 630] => -1.6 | 1.71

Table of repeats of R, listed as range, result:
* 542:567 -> 1.91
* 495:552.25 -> 1.98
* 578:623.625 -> 1.71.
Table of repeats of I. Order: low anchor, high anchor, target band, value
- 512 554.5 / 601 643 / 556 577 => 0.03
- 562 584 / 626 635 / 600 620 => 0.01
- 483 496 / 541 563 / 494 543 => -0.19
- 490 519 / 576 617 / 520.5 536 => -0.06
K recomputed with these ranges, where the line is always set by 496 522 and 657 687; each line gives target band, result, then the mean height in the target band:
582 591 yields 1.41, 1.65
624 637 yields 0.56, 1.88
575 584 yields 0.55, 1.84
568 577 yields 0.24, 1.9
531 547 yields -1.14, 2.09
